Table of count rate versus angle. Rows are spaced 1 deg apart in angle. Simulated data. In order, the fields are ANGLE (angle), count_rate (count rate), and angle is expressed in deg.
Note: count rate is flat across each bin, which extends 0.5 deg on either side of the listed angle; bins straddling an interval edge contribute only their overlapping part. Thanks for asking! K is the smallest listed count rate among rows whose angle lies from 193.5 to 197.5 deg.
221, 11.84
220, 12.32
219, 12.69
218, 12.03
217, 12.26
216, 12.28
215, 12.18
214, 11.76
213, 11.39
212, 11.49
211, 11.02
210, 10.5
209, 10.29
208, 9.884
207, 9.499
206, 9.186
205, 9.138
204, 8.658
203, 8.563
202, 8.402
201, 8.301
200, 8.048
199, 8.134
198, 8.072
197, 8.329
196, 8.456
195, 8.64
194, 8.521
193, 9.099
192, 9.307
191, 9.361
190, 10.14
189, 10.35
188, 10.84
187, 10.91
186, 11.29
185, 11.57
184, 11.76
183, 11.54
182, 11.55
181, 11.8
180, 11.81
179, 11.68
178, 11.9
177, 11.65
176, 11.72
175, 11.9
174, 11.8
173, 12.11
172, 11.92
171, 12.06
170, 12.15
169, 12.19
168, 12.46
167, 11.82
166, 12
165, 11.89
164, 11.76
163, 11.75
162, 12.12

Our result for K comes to 8.329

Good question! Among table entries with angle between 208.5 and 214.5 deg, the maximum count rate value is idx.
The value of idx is 11.76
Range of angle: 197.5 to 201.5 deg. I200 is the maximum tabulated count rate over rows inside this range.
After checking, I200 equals 8.301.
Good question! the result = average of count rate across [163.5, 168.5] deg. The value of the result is 12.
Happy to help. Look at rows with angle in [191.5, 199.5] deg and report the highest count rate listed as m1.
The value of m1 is 9.307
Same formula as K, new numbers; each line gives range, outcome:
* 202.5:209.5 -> 8.563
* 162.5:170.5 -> 11.75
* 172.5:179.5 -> 11.65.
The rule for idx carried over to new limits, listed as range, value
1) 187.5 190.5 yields 10.84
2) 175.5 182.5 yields 11.9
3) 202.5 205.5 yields 9.138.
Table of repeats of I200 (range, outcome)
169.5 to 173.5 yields 12.15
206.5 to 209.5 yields 10.29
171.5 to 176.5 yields 12.11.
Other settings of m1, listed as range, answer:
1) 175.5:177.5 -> 11.72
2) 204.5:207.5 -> 9.499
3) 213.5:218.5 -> 12.28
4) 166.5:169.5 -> 12.46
